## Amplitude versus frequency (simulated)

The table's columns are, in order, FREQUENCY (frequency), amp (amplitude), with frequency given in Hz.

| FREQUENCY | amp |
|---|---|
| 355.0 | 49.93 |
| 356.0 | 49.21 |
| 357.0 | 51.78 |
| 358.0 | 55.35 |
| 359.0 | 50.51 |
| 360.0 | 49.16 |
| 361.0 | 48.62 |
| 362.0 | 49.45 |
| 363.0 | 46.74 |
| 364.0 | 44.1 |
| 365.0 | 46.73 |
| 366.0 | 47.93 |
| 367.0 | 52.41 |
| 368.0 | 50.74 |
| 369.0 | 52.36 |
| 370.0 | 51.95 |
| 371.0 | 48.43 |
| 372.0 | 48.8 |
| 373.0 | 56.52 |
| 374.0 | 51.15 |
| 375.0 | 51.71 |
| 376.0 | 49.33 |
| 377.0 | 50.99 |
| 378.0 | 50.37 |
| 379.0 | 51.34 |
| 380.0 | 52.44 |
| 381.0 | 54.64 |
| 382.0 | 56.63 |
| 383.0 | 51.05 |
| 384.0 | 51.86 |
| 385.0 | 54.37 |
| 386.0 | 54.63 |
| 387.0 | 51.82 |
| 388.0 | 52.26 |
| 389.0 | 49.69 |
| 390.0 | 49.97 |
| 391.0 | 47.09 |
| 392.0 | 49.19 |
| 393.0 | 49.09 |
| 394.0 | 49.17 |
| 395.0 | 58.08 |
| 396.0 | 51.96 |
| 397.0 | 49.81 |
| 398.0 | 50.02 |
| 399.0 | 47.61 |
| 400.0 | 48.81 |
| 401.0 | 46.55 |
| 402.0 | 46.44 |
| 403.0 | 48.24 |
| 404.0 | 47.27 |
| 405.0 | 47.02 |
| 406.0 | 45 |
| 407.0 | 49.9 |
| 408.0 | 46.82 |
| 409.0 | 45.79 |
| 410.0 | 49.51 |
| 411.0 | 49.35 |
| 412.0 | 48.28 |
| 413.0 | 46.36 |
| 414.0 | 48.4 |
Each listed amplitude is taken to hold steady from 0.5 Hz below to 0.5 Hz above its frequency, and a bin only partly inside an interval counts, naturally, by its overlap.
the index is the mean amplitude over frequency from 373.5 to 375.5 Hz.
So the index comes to 51.4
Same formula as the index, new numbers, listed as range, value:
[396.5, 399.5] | 49.1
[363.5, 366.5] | 46.3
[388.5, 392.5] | 49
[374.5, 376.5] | 50.5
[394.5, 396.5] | 55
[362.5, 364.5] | 45.4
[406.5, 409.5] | 47.5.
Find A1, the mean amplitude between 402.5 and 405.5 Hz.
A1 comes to 47.5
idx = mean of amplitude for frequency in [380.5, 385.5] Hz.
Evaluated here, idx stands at 53.7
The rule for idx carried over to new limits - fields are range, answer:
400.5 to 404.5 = 47.1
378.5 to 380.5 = 51.9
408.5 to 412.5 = 48.2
